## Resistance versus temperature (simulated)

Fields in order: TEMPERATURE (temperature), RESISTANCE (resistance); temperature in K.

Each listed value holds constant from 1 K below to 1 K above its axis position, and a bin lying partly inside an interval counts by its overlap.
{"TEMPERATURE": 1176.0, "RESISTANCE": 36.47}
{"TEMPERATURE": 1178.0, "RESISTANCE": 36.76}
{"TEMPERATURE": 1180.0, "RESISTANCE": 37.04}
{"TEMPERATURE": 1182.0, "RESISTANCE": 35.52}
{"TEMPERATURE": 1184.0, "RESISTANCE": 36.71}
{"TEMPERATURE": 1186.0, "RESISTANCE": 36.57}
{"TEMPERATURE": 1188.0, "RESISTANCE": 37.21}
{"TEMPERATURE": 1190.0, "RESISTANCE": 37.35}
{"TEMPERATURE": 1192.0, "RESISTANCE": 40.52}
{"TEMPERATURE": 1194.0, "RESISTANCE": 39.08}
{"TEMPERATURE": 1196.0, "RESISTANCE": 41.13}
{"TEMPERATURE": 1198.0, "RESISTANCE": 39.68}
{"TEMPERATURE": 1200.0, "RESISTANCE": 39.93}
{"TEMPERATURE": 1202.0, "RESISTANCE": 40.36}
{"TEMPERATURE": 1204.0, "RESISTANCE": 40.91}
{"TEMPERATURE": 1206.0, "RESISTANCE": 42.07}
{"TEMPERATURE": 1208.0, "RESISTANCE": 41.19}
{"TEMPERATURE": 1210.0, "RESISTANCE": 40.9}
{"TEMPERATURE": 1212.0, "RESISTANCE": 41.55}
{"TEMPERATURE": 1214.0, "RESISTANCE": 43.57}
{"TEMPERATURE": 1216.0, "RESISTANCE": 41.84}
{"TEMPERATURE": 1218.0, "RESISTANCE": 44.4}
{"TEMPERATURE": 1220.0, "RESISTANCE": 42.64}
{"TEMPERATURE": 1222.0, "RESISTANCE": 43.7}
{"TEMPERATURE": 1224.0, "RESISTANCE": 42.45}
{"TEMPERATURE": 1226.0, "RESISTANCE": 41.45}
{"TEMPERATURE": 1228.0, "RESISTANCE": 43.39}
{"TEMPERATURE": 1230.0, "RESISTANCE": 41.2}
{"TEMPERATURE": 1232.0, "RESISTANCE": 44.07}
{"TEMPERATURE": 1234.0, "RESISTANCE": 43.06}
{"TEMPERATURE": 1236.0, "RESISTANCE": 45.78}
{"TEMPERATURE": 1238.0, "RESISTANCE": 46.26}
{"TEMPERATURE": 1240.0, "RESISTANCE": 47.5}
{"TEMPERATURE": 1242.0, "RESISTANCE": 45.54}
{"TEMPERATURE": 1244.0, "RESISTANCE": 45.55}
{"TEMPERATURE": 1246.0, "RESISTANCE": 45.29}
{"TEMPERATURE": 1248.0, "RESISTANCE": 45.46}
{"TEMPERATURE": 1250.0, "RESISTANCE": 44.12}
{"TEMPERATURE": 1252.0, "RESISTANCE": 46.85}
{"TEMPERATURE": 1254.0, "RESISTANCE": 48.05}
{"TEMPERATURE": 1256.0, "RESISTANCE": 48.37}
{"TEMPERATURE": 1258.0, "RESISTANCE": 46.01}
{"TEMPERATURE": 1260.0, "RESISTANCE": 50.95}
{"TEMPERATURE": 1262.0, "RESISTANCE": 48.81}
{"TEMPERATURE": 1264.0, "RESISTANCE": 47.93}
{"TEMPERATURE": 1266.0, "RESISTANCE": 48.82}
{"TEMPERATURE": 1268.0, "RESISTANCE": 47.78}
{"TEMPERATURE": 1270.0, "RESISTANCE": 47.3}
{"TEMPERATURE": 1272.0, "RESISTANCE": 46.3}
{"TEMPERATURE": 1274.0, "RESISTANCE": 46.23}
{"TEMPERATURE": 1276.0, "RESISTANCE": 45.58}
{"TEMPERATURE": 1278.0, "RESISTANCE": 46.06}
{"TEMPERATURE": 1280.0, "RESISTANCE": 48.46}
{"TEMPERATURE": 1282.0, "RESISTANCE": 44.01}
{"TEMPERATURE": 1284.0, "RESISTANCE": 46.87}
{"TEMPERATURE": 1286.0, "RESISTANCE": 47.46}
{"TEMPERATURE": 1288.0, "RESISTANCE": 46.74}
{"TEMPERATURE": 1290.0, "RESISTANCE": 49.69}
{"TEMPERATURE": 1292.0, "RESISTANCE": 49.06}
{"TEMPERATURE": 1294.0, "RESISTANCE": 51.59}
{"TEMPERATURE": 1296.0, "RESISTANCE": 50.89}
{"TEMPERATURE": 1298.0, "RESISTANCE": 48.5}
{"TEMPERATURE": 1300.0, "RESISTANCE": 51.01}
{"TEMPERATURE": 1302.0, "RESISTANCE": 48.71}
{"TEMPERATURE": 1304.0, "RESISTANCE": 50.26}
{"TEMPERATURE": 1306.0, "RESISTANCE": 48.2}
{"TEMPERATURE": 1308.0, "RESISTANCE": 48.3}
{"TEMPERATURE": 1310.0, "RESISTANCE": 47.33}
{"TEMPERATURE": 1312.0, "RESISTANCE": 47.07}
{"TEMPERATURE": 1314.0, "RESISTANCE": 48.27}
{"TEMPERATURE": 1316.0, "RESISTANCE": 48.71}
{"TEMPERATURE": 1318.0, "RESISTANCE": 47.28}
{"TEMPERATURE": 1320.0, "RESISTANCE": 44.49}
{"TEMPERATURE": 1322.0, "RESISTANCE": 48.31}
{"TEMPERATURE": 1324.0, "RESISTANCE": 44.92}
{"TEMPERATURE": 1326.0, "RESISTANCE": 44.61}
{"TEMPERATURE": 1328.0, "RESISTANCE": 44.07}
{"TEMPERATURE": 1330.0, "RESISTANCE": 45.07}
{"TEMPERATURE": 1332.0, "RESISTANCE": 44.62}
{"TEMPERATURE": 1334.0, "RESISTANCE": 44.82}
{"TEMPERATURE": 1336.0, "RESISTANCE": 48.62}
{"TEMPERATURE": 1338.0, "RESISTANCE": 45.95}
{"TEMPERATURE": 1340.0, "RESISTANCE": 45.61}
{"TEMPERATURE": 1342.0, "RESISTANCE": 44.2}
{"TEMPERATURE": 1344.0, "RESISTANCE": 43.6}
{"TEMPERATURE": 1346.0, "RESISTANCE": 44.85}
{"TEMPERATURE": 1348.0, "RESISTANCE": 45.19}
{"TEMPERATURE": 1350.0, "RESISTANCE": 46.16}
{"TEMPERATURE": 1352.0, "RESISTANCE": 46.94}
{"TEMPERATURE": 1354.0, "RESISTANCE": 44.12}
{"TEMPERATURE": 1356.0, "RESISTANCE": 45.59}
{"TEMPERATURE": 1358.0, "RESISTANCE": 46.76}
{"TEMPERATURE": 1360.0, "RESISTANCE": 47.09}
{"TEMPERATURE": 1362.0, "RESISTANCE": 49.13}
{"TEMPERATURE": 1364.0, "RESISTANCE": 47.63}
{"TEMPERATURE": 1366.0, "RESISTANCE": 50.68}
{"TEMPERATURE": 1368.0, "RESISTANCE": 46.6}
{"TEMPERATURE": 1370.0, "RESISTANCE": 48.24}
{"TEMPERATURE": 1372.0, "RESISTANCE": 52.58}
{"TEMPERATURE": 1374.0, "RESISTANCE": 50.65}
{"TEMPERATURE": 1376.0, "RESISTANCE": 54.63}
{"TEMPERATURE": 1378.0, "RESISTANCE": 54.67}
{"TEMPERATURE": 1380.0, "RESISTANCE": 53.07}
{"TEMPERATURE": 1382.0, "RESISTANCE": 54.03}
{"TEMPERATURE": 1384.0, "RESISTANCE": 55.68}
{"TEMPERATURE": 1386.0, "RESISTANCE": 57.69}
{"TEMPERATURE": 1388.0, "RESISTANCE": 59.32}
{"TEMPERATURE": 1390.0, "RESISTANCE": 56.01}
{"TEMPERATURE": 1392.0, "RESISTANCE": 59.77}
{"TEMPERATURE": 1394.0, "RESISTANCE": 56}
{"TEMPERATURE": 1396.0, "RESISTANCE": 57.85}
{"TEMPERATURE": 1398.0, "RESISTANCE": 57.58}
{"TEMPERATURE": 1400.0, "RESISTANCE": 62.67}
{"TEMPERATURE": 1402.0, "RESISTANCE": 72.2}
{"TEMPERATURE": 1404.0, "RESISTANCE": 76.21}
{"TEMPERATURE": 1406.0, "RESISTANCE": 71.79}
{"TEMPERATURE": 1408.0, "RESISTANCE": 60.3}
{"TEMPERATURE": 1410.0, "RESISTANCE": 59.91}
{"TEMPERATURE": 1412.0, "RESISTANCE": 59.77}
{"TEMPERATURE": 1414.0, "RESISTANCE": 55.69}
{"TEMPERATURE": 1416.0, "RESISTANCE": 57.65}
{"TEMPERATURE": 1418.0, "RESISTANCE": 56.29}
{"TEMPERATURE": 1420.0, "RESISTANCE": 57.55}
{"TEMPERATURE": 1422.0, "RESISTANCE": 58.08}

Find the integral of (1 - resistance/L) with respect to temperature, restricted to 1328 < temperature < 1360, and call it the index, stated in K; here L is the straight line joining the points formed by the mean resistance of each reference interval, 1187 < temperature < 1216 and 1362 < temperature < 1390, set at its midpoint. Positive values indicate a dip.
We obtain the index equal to 3.2 K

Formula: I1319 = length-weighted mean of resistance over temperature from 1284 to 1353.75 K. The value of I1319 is 47.1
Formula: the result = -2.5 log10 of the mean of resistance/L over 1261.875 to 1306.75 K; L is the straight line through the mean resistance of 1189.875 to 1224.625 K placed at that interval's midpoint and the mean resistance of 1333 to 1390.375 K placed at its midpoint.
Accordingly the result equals -0.06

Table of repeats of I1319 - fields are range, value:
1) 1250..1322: 47.9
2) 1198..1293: 45.1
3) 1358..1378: 49.8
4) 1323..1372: 46.2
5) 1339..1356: 45.1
